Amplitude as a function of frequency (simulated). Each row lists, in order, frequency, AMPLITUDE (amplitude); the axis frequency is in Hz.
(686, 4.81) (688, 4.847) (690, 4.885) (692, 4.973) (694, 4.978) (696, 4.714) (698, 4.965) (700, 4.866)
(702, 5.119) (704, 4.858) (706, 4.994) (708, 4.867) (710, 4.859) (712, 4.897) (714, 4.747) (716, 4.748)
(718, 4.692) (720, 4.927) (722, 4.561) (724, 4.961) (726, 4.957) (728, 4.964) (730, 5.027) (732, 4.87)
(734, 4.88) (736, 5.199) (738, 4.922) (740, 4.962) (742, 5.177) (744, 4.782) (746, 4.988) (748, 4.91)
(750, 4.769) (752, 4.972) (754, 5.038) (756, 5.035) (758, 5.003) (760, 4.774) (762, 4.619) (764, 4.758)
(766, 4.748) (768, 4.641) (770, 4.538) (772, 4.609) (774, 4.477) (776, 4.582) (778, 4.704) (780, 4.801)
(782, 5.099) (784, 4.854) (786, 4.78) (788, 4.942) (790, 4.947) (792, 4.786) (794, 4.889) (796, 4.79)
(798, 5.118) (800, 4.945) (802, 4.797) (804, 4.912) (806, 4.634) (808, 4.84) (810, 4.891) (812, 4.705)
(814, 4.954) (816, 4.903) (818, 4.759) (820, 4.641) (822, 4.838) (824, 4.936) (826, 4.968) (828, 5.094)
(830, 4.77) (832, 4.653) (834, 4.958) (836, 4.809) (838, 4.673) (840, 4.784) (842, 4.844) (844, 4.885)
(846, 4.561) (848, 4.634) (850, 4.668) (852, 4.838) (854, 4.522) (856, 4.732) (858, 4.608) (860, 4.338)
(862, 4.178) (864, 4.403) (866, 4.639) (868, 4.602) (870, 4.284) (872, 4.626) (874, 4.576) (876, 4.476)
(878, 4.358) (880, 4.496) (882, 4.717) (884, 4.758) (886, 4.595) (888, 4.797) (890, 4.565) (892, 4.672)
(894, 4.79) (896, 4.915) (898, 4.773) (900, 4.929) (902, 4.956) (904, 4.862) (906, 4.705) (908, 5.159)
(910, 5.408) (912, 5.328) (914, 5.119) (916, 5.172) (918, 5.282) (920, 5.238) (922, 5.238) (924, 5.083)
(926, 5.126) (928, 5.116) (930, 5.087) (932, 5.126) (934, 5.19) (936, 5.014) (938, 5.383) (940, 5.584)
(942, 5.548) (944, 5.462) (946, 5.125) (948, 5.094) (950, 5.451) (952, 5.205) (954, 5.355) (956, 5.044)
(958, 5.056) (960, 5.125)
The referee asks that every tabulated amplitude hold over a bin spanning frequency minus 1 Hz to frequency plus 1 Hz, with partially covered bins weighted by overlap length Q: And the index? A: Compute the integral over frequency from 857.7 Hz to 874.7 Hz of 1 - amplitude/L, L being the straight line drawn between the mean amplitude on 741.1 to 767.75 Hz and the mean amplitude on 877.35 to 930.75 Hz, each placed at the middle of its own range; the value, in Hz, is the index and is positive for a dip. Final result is 1.6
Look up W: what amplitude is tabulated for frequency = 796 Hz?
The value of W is 4.79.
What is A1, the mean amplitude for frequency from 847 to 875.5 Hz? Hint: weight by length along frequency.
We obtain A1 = 4.55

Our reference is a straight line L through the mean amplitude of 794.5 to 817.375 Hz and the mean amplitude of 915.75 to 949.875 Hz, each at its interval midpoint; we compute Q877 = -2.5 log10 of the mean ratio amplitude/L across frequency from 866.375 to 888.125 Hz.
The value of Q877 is 0.11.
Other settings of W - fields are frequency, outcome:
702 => 5.119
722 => 4.561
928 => 5.116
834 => 4.958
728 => 4.964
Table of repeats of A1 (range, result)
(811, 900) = 4.69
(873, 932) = 4.91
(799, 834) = 4.84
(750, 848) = 4.82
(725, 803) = 4.86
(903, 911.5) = 5.05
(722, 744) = 4.96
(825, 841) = 4.84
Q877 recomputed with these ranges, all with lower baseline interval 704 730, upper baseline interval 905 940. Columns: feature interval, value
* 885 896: 0.093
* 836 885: 0.108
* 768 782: 0.066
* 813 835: 0.035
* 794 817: 0.028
